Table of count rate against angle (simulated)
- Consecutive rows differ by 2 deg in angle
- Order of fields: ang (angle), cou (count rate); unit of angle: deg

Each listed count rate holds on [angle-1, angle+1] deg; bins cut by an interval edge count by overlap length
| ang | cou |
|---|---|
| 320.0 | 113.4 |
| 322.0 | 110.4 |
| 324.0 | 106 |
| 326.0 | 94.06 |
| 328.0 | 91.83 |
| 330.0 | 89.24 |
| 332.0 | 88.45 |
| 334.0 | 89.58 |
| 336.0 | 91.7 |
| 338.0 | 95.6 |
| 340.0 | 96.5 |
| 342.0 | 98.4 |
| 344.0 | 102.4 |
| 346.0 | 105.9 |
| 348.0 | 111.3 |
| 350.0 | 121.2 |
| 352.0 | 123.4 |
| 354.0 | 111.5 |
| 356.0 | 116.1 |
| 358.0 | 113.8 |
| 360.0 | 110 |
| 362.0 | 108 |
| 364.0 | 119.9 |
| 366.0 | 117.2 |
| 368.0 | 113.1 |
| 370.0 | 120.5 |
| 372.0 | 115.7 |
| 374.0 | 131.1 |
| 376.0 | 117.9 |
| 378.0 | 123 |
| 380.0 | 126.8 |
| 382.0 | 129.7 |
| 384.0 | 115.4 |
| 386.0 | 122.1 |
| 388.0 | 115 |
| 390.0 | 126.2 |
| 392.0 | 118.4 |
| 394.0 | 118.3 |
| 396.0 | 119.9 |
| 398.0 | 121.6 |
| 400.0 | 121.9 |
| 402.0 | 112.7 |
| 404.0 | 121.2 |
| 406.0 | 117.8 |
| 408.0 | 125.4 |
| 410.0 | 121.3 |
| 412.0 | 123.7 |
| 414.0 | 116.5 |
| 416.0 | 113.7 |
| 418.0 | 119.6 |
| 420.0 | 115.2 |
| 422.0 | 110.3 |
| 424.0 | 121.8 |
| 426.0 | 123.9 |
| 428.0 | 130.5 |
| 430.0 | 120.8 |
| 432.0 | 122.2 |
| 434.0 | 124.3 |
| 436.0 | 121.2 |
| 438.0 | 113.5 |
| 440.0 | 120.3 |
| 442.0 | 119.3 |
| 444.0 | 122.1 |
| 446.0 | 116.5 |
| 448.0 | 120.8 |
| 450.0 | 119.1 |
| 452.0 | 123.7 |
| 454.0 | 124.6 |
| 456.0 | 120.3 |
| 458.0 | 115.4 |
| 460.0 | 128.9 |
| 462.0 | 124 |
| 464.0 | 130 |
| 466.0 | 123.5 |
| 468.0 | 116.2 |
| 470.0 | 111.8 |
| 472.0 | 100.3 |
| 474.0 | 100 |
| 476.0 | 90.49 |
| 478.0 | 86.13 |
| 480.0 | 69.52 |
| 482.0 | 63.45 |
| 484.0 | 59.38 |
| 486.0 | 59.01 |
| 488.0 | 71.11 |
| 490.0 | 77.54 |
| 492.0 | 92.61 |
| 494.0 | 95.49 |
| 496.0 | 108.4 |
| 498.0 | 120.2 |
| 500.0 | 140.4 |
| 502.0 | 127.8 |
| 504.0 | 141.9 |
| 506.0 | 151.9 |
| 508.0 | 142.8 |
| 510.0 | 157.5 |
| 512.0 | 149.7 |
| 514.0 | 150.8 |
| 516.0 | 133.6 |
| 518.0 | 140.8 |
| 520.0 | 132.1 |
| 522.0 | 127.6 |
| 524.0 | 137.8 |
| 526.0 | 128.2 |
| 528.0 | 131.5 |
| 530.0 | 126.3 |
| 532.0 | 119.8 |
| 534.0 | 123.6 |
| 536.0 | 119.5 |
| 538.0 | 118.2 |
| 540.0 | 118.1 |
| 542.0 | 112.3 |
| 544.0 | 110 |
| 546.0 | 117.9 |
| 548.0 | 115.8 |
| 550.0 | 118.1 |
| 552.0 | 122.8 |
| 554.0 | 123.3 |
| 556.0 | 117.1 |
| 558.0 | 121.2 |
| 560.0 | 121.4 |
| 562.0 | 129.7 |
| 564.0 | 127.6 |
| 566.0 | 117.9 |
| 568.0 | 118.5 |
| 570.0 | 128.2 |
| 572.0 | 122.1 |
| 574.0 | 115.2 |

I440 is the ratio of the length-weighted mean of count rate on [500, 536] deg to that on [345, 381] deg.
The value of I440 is 1.16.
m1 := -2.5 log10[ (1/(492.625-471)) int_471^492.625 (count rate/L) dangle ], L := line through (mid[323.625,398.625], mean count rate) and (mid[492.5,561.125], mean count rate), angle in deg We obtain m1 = 0.48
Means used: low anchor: 111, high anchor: 127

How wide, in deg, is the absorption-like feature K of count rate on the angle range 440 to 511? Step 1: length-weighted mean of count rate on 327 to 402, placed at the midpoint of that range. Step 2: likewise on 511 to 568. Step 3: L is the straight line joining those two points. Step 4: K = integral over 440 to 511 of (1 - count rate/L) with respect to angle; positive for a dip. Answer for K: 5.8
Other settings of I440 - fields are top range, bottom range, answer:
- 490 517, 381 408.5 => 1.08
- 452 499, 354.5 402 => 0.84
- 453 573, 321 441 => 1.02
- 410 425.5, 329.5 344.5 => 1.25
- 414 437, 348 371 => 1.04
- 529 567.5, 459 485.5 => 1.21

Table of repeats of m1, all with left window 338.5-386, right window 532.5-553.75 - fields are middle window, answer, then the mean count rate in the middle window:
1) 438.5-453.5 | -0.03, 120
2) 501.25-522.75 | -0.21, 142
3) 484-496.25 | 0.41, 80.5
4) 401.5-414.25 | -0.04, 120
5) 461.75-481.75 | 0.14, 103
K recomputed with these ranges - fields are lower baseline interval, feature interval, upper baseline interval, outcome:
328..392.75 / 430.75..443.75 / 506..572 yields -0.2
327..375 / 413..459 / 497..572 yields -1.1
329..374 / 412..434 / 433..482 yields -1.7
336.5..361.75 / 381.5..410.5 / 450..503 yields -3.7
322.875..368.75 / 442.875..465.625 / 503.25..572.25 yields -0.8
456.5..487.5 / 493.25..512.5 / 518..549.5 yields -3.9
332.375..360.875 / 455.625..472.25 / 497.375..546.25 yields 0.4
